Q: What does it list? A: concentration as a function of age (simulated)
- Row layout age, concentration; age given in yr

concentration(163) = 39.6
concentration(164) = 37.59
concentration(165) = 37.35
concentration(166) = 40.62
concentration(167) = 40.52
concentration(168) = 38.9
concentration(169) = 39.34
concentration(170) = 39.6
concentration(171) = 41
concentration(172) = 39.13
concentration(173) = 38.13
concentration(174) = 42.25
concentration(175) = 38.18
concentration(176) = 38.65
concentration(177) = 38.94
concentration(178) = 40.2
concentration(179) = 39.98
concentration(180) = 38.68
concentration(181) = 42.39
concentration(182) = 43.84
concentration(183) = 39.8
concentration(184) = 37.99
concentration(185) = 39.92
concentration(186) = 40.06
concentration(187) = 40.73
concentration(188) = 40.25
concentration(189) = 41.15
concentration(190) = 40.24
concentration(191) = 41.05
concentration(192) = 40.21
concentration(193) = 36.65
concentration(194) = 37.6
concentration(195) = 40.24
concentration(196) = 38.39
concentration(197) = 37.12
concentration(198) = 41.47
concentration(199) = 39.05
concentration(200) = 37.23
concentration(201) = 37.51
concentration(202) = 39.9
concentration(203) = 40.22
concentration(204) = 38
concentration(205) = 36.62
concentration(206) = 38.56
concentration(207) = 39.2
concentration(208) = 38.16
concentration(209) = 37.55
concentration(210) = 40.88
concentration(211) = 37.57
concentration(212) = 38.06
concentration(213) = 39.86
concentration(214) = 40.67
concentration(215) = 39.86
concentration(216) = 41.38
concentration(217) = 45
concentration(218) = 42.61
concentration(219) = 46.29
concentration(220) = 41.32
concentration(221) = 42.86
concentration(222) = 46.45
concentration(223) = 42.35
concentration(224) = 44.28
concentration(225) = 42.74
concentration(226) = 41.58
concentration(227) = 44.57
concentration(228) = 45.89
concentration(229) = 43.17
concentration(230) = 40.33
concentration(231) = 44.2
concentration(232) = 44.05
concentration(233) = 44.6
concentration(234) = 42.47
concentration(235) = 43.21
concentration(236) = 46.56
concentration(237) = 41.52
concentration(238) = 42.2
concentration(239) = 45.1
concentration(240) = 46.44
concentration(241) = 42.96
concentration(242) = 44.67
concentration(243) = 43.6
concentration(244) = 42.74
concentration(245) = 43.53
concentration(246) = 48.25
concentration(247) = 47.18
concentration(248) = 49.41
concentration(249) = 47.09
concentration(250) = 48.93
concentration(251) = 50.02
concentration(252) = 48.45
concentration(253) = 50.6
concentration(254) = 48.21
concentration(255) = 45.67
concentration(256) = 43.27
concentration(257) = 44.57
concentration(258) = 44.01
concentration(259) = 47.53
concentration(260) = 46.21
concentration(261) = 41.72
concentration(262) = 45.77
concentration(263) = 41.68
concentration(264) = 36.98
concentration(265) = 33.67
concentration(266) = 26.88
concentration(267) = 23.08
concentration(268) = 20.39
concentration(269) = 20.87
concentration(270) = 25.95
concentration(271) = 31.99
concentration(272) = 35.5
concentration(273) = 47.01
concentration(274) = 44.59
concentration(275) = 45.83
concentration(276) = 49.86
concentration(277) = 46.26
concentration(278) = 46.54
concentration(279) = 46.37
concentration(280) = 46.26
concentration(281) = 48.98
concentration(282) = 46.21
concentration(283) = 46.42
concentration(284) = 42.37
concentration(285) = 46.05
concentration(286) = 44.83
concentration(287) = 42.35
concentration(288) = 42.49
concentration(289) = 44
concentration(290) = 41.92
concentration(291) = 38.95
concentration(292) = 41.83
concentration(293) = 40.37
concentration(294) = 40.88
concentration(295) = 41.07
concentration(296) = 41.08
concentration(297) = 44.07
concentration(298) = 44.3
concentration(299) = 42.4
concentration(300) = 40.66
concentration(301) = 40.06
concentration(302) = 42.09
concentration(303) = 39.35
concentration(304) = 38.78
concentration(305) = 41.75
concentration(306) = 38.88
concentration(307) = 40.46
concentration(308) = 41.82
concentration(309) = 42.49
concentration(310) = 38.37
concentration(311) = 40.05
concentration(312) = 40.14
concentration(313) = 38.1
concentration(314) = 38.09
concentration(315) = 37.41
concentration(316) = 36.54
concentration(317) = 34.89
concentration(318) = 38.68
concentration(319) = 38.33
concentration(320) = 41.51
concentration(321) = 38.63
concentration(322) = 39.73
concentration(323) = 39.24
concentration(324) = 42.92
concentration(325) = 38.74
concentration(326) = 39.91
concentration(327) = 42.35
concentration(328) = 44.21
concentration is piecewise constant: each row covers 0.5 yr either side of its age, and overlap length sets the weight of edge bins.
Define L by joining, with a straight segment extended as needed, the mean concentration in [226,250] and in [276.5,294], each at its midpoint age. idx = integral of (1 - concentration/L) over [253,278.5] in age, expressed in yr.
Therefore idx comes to 2.7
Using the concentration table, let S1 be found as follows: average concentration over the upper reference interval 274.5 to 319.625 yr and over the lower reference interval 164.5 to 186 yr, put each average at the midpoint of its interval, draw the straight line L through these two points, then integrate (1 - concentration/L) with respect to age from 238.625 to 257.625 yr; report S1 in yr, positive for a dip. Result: -2.4 yr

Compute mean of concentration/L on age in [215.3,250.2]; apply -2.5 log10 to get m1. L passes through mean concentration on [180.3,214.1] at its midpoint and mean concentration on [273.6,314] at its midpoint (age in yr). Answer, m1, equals -0.09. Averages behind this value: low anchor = 39.3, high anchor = 42.7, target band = 44.2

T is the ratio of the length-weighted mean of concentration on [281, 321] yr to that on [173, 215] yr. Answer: 1.04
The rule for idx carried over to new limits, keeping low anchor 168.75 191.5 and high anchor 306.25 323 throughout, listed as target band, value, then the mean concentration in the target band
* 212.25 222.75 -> -0.7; 42.5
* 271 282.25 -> -1.7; 45.1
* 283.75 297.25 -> -1.0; 42.3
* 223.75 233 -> -0.9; 43.5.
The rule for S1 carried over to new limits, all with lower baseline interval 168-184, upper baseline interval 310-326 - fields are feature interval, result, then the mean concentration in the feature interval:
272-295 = -3.0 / 44.3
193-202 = 0.3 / 38.5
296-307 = -0.6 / 41.2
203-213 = 0.3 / 38.5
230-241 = -1.2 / 43.8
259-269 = 1.1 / 35.1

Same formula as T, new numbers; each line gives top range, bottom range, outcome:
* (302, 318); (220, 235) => 0.90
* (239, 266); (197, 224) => 1.11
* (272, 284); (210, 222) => 1.11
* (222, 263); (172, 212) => 1.14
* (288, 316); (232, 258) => 0.89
